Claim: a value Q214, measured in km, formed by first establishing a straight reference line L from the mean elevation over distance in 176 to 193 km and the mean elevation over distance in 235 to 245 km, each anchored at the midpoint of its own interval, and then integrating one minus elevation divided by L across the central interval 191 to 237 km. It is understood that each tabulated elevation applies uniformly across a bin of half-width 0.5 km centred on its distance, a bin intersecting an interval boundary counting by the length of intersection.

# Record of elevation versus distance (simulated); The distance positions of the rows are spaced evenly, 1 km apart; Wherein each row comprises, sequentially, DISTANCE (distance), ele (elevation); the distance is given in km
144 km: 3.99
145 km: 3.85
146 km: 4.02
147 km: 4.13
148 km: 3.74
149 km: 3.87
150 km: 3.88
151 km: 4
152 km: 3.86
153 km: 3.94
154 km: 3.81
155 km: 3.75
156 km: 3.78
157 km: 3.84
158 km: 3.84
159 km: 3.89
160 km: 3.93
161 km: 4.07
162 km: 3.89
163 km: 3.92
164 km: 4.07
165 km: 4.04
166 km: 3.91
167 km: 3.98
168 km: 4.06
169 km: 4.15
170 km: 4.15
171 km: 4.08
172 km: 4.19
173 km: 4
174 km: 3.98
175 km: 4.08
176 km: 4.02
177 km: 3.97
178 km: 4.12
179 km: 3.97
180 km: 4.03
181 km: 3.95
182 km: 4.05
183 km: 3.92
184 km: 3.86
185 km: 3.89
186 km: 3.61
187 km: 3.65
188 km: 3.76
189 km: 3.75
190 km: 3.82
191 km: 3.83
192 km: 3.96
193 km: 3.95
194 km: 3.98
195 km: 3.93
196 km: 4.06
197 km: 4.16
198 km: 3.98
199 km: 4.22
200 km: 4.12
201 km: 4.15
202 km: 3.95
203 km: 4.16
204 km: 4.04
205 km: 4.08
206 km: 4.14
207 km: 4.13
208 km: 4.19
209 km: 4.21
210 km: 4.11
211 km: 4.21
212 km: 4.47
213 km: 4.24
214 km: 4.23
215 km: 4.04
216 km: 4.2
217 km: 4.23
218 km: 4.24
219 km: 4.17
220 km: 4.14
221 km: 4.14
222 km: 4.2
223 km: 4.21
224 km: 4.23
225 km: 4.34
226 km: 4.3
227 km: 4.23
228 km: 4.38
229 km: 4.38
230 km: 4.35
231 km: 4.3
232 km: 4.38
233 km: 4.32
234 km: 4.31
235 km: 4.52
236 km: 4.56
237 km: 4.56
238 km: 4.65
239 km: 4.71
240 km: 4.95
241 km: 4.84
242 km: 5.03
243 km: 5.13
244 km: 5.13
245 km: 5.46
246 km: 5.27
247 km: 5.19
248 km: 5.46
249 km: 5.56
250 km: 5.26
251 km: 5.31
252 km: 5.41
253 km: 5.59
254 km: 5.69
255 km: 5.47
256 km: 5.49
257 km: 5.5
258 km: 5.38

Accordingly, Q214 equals 2.1 km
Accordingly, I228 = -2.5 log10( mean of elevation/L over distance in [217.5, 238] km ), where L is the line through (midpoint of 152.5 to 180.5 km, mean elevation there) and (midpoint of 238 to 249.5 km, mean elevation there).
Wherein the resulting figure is 0.14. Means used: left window 3.98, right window 5.14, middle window 4.32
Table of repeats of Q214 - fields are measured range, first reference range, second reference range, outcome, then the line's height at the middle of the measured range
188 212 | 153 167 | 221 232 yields 0.5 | 4.14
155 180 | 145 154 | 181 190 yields -0.8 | 3.87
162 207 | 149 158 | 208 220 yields 0.5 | 4.04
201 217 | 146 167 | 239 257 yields 1.9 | 4.71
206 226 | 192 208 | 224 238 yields 0.1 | 4.23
